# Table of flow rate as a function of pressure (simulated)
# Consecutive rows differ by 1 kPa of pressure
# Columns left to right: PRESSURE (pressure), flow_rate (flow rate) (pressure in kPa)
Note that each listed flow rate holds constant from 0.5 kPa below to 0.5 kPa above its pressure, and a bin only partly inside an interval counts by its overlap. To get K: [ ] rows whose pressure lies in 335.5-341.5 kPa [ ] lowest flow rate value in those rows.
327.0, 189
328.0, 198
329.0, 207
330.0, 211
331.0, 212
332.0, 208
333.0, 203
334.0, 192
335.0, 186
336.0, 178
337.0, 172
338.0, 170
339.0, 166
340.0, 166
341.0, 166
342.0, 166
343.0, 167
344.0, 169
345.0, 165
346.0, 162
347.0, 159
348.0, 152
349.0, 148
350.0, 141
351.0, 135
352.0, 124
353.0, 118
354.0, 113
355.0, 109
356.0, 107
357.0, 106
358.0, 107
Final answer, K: 166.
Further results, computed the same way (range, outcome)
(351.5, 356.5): 107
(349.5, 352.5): 124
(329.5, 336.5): 178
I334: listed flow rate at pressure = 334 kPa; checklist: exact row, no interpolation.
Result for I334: 192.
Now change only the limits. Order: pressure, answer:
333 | 203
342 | 166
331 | 212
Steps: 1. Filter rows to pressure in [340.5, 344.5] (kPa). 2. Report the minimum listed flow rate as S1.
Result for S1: 166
